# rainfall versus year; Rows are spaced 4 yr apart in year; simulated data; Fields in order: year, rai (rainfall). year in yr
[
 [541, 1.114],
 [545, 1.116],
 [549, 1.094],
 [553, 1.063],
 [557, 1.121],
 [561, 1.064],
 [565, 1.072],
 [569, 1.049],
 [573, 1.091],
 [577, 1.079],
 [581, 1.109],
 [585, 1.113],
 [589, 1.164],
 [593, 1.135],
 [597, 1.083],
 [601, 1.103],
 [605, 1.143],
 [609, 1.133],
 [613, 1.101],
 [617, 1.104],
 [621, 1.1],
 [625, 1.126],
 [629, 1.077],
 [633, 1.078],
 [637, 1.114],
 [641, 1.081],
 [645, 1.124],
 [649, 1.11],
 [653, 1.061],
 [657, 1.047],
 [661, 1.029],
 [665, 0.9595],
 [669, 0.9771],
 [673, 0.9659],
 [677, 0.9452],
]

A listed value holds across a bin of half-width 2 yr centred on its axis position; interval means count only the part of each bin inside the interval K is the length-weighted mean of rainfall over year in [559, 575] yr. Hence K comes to 1.07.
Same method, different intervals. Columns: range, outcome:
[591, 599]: 1.11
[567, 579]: 1.07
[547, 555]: 1.08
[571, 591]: 1.11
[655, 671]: 1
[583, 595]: 1.14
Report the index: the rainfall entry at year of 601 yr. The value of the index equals 1.103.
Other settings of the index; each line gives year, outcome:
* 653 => 1.061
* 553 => 1.063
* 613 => 1.101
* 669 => 0.9771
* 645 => 1.124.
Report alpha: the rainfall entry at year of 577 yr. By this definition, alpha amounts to 1.079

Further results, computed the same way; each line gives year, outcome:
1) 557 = 1.121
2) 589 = 1.164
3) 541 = 1.114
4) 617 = 1.104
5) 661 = 1.029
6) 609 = 1.133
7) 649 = 1.11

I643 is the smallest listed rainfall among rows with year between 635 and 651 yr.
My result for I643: 1.081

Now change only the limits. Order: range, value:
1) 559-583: 1.049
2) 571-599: 1.079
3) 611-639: 1.077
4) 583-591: 1.113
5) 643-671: 0.9595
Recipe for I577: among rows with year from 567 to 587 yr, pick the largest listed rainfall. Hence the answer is 1.113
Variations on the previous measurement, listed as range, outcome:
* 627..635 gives 1.078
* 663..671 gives 0.9771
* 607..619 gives 1.133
